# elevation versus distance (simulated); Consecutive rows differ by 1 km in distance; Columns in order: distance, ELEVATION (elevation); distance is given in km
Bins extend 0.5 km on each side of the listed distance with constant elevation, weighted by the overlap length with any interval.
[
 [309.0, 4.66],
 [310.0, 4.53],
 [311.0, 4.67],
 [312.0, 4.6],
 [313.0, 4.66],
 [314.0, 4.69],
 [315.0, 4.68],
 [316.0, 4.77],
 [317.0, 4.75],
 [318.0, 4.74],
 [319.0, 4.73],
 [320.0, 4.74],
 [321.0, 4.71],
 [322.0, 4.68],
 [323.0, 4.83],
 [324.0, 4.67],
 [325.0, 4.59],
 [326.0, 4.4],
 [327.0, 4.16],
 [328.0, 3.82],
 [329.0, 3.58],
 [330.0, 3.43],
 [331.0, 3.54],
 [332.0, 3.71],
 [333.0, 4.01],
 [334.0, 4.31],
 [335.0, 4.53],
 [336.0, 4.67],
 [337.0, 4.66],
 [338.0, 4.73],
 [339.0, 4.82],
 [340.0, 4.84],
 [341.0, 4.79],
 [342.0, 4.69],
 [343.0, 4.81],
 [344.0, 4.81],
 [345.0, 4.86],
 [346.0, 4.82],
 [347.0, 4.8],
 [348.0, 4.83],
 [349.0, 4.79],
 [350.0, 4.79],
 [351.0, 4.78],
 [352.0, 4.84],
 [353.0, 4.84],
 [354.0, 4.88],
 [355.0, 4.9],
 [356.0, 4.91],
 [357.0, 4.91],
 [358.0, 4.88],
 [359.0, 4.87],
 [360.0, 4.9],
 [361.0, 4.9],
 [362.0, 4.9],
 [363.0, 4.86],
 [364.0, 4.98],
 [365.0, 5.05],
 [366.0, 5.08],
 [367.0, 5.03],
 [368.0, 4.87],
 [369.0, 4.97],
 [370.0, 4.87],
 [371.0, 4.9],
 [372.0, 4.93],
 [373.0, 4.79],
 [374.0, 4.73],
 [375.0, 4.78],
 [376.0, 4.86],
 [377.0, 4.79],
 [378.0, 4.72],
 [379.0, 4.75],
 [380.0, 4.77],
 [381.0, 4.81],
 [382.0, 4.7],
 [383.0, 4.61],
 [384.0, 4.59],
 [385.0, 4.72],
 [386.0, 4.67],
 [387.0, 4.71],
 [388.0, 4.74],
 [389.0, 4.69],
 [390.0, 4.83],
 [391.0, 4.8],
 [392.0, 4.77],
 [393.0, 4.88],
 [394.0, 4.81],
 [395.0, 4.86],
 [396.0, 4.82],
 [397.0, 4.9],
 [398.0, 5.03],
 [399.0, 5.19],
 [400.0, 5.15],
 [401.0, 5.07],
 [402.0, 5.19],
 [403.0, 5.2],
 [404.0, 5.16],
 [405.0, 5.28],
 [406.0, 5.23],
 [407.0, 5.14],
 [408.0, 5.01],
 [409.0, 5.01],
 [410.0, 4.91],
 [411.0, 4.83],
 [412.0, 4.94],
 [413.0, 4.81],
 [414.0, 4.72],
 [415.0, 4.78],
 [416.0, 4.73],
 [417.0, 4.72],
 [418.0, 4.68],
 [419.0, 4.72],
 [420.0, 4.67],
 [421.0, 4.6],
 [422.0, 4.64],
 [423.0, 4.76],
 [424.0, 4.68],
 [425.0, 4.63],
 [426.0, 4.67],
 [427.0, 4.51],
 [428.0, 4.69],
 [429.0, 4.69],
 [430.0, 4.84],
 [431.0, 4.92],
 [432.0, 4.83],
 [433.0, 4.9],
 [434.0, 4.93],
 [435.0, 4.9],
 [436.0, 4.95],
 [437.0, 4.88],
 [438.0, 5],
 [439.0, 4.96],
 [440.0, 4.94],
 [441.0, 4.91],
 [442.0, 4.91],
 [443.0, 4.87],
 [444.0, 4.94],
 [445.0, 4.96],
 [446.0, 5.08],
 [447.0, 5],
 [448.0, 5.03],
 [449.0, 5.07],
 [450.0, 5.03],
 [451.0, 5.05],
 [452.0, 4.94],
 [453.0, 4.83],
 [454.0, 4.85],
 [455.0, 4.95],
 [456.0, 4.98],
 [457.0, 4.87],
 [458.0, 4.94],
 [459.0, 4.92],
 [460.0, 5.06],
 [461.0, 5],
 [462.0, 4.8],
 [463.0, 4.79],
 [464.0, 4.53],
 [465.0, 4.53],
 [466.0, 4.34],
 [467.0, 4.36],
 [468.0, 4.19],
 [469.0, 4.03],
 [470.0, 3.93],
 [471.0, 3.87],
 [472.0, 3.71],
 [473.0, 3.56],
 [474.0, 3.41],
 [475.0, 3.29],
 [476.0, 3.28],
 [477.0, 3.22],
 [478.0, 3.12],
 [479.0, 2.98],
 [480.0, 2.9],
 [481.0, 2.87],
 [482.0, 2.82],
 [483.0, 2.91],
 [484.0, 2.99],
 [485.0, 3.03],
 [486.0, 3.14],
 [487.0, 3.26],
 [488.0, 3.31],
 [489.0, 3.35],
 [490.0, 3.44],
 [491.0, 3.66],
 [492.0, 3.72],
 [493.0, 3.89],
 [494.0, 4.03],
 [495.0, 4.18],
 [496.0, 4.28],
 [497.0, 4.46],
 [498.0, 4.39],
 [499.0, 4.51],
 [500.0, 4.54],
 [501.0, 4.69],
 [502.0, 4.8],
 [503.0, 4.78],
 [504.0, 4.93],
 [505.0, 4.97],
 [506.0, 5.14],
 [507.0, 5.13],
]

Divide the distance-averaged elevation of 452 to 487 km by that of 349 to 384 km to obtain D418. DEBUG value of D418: 0.82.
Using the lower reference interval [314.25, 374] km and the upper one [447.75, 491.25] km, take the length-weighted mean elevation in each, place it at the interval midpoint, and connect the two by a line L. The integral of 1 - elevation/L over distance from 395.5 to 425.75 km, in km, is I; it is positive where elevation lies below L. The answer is -4.0 km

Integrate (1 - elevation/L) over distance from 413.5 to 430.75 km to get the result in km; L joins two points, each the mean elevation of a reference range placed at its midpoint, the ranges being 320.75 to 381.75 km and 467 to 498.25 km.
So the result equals -2.7 km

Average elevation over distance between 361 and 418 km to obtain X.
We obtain 4.88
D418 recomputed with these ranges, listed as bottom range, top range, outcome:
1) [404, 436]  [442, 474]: 0.97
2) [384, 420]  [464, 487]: 0.71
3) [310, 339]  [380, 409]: 1.11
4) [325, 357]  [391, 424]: 1.08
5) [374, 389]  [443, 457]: 1.05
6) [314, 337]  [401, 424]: 1.12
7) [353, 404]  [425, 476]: 0.96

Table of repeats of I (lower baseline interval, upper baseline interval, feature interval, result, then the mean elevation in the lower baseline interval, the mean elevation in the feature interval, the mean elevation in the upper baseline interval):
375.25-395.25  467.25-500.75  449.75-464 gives -3.6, 4.75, 4.91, 3.6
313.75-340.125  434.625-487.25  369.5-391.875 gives -2.0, 4.43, 4.76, 4.3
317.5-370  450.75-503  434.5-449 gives -2.6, 4.66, 4.96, 4.03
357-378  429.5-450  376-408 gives 0.1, 4.89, 4.89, 4.94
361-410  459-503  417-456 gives -4.6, 4.9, 4.85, 3.86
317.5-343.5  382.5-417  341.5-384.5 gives -1.8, 4.43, 4.84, 4.9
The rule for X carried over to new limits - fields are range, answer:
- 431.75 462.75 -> 4.94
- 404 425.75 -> 4.84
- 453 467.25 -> 4.79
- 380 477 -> 4.74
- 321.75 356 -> 4.54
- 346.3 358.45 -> 4.85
